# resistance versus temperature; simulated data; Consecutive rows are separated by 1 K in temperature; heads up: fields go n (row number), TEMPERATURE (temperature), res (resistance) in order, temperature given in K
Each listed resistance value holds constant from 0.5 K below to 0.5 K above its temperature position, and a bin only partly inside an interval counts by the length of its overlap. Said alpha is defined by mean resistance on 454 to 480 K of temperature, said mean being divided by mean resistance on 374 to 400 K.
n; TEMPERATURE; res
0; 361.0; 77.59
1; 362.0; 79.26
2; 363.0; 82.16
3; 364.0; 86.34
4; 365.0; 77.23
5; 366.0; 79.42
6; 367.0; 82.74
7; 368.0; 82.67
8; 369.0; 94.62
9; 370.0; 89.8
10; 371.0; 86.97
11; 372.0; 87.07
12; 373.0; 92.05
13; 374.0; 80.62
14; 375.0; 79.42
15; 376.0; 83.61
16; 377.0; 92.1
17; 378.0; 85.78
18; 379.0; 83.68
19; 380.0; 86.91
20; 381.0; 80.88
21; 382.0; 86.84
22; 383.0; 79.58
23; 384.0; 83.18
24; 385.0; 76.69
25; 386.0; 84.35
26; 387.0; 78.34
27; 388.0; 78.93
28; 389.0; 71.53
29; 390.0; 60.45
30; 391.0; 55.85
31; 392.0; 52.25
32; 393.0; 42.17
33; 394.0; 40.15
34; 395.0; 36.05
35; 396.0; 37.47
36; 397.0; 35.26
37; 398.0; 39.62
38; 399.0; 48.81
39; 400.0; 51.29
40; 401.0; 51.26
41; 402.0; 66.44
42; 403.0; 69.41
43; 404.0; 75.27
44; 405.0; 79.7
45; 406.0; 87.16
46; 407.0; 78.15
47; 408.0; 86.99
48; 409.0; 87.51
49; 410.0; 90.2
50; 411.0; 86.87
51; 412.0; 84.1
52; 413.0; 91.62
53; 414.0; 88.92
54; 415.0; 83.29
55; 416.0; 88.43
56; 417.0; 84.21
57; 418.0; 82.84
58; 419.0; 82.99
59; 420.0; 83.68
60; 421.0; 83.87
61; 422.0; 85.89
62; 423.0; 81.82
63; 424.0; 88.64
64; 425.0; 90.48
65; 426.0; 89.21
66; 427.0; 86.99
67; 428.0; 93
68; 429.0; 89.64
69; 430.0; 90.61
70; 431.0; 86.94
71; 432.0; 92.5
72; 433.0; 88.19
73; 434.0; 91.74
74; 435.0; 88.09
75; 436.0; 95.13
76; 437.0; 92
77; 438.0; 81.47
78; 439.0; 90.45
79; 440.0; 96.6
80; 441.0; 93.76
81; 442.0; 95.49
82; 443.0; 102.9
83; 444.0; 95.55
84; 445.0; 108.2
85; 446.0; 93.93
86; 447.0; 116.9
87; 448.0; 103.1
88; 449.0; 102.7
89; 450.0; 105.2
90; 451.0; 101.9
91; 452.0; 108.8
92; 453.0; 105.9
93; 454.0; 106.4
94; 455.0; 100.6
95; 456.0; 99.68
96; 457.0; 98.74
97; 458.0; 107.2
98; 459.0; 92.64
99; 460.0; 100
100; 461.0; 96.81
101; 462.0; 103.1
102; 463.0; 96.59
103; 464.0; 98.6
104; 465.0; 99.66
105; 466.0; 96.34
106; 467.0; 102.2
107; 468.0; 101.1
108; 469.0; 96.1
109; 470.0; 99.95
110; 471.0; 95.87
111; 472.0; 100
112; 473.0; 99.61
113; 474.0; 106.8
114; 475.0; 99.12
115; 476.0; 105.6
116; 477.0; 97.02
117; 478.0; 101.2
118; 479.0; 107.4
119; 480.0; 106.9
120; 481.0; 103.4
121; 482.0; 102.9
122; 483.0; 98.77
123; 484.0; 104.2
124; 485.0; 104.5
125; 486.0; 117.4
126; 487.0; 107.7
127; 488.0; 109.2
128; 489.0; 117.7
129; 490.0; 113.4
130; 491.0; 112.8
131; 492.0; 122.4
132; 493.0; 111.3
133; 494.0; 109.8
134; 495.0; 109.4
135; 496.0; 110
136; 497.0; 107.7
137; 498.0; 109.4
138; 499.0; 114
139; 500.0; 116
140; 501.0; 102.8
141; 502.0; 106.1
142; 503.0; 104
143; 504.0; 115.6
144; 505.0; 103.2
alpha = 1.49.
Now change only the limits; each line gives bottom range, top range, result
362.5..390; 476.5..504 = 1.31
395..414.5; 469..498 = 1.53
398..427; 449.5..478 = 1.26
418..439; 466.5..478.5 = 1.14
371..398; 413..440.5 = 1.24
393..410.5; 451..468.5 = 1.63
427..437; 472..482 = 1.14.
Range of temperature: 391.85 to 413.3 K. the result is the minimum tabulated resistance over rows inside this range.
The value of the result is 35.26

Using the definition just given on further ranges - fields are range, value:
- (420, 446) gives 81.47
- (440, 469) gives 92.64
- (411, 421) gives 82.84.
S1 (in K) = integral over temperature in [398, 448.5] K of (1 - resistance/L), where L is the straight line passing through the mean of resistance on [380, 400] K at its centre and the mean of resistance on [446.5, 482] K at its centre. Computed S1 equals -3.8 K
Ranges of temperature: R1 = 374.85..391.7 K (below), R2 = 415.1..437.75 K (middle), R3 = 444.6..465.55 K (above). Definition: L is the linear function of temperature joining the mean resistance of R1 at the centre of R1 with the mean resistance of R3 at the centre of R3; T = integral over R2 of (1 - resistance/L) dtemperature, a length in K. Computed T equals 1.2 K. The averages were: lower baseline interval 79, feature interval 87.9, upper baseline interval 102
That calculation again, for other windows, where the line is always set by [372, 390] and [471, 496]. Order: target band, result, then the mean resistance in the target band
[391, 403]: 5.5 K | 46.9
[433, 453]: -0.2 K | 98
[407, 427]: 1.0 K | 86.2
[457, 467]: 0.2 K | 99.1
